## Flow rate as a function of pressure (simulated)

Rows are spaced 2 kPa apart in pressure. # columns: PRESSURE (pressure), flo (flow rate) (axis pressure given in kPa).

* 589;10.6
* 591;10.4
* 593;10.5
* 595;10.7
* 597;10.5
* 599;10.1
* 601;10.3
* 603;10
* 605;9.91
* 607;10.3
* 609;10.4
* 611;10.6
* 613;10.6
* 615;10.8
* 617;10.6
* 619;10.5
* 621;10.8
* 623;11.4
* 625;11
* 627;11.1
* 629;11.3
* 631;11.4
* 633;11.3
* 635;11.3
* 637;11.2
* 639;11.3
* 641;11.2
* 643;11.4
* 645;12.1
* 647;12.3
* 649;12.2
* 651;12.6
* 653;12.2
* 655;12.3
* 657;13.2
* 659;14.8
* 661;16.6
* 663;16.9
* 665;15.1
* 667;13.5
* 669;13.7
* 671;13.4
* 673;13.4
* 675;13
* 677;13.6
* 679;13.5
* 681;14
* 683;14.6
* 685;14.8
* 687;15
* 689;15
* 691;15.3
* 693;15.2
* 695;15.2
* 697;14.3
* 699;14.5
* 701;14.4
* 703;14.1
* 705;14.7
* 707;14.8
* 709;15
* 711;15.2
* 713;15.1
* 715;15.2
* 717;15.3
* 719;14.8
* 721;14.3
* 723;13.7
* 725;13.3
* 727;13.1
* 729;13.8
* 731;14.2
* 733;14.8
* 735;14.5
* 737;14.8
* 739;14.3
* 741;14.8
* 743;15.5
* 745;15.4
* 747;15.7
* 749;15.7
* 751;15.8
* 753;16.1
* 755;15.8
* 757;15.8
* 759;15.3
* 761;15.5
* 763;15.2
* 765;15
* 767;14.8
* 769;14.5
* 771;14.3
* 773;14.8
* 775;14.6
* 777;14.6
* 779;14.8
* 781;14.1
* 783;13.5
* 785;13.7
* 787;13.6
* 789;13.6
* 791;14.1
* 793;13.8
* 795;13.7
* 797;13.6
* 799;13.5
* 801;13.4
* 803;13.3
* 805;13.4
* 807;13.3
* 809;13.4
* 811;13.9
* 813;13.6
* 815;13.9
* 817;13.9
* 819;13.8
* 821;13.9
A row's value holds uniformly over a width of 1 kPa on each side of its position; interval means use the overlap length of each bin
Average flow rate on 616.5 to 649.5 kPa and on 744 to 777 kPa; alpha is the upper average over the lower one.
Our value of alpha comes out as 1.35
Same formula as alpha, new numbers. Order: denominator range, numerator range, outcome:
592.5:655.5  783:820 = 1.23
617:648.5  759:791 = 1.28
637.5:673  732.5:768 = 1.16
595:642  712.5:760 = 1.38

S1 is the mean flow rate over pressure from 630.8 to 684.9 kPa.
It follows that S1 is 13.1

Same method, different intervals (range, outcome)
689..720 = 14.9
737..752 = 15.3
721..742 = 14.1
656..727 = 14.5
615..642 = 11.1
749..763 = 15.7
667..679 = 13.4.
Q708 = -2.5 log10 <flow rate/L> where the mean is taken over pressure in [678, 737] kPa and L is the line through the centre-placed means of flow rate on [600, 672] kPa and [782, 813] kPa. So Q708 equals -0.15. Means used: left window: 11.9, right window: 13.6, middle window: 14.5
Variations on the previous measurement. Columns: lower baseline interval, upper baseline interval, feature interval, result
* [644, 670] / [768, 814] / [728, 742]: -0.05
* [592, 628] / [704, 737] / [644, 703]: -0.10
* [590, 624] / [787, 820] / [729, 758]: -0.20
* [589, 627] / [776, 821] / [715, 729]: -0.14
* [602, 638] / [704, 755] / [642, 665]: -0.12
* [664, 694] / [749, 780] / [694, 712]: -0.02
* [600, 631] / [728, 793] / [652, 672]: -0.18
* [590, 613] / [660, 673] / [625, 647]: 0.12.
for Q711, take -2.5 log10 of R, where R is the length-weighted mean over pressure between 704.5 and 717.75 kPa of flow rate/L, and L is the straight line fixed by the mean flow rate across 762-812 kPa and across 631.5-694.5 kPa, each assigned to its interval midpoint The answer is -0.11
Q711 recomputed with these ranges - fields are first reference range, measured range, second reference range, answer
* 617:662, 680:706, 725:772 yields -0.10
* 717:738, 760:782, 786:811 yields -0.07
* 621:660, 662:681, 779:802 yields -0.15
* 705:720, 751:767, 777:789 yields -0.09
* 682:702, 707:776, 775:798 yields -0.04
